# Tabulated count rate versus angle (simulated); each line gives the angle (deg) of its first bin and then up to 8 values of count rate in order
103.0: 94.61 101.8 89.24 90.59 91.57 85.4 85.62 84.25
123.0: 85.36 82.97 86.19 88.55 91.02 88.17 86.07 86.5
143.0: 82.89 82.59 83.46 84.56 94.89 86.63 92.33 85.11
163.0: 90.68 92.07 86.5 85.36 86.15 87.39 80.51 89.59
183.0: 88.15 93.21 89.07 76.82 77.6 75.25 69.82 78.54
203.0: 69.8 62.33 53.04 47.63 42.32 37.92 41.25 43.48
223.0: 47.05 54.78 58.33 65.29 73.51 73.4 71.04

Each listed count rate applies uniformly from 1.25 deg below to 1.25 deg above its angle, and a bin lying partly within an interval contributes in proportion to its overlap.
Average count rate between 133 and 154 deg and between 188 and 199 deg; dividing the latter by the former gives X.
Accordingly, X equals 0.89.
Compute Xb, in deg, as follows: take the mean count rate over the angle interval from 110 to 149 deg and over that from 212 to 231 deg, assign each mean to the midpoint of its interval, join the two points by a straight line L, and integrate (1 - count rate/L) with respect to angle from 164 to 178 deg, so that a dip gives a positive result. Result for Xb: -3.6 deg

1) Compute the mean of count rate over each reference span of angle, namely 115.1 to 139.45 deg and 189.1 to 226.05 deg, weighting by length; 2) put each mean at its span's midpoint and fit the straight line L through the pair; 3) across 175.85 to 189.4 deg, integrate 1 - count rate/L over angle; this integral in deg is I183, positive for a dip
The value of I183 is -4.17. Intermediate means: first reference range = 86.4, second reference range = 58.7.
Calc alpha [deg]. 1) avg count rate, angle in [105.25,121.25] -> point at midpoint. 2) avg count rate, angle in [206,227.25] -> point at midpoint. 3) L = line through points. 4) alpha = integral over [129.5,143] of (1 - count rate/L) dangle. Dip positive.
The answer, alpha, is -1.3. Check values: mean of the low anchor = 89.2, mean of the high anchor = 46.8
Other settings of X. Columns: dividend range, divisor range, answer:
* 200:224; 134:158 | 0.60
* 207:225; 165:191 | 0.52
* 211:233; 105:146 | 0.57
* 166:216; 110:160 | 0.86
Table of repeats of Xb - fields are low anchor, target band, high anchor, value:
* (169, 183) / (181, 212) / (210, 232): -1.73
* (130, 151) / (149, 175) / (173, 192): -0.68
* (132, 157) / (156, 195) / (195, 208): -4.74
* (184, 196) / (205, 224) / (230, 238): 7.52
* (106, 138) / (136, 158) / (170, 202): -0.17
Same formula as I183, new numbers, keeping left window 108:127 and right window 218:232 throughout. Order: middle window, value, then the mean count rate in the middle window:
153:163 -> -2.1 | 89.2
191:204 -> -2.7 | 74.4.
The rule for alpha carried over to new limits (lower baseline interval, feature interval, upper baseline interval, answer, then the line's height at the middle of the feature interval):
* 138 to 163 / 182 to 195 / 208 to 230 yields -3.8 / 65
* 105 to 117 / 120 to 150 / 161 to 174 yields 1.3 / 89.7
